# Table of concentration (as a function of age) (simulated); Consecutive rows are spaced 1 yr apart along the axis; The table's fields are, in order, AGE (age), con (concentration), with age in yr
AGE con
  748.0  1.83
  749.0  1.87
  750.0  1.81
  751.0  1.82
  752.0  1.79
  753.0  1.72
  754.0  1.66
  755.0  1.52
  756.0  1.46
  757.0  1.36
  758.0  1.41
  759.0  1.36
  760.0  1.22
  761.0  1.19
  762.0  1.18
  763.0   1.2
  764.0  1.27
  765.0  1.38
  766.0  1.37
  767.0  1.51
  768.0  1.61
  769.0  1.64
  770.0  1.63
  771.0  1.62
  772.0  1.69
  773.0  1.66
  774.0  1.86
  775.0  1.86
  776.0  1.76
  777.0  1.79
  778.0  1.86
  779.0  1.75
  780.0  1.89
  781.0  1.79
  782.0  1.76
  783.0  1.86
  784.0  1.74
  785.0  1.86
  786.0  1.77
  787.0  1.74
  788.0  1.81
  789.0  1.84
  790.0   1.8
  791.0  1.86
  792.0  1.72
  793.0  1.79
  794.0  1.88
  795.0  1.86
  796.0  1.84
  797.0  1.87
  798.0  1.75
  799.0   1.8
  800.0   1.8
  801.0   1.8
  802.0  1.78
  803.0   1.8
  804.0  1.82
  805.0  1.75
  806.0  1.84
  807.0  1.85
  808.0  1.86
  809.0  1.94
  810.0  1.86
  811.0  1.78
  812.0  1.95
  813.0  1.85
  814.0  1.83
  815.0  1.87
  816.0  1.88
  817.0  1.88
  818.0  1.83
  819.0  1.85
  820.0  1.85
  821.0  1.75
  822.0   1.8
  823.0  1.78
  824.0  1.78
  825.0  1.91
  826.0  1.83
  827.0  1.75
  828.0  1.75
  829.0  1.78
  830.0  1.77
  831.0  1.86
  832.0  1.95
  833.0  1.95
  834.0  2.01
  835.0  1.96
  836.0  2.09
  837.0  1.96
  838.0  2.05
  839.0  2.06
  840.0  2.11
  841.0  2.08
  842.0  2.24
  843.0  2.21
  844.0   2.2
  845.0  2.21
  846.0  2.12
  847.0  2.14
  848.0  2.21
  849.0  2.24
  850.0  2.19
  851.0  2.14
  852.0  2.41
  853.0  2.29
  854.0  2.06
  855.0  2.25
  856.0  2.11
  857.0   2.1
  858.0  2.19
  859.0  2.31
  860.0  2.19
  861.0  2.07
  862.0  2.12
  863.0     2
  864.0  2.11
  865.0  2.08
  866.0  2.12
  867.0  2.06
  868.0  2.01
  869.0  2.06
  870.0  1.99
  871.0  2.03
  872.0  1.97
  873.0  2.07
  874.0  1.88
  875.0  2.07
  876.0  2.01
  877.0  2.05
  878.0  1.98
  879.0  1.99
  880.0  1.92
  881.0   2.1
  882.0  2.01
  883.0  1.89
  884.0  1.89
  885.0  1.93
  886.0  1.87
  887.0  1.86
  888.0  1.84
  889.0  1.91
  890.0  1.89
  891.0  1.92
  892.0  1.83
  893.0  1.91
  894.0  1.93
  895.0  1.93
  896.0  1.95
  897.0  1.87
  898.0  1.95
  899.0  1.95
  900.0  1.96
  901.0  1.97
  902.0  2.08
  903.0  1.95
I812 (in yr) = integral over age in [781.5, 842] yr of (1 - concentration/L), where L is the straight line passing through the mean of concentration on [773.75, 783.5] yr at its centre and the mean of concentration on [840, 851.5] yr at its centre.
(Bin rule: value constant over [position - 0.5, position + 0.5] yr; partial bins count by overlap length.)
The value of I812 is 4.1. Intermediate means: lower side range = 1.82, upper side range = 2.18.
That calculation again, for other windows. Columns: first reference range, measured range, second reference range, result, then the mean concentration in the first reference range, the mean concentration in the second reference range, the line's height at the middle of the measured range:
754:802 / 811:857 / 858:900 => -3.70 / 1.66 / 1.99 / 1.84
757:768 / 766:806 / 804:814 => -4.71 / 1.32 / 1.85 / 1.59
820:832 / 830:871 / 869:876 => -4.23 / 1.81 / 2.01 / 1.91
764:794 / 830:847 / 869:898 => -1.89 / 1.73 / 1.95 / 1.85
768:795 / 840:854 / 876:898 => -2.44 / 1.78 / 1.93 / 1.87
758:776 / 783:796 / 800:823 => -1.13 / 1.49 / 1.84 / 1.66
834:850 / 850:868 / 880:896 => -0.91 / 2.12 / 1.92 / 2.05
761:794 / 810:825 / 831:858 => 0.82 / 1.68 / 2.12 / 1.95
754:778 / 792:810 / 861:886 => -1.59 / 1.51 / 2.01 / 1.68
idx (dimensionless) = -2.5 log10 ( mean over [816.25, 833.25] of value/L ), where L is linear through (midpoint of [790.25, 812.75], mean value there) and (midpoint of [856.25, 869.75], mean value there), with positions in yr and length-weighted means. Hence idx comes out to 0.06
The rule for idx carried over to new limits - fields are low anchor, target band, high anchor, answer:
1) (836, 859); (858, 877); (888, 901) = -0.004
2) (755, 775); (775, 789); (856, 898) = -0.166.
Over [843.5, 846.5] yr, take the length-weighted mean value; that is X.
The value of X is 2.18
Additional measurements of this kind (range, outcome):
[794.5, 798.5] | 1.83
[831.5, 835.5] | 1.97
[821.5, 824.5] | 1.79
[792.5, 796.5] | 1.84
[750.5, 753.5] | 1.78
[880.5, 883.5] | 2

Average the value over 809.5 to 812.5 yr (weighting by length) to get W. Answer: 1.86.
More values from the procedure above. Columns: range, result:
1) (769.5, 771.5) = 1.62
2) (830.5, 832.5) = 1.91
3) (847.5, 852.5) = 2.24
